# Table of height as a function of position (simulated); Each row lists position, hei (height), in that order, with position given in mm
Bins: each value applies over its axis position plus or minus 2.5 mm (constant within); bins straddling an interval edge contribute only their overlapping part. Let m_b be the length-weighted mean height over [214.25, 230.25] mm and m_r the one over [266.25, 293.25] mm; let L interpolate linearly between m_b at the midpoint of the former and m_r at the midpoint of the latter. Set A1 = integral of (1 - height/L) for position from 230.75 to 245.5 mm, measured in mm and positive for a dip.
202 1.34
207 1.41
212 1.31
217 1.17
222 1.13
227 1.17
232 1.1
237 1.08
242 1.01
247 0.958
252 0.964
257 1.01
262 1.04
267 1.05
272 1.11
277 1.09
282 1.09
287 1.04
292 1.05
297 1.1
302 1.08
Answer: 1.1 mm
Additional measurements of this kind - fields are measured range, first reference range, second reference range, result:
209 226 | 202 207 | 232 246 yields 0.6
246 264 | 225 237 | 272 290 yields 1.7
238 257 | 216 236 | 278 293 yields 2.1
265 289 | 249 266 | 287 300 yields -0.9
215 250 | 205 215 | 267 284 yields 4.9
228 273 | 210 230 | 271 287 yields 3.9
